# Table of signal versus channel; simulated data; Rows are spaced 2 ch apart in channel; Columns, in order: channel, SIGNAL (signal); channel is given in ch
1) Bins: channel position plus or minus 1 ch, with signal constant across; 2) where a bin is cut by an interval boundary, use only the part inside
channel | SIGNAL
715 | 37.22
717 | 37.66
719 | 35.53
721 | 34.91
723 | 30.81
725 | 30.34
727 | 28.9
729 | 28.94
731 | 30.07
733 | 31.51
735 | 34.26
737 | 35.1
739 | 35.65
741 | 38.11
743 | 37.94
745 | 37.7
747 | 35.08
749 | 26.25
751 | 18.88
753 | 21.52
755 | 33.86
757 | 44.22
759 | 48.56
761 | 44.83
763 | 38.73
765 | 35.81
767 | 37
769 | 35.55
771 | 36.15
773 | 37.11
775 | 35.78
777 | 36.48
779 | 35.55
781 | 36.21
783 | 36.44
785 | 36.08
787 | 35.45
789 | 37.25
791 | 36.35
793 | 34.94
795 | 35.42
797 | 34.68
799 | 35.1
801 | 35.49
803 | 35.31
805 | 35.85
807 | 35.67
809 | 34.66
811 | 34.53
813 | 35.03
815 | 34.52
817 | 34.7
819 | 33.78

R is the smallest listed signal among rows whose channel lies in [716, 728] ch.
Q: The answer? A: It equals 28.9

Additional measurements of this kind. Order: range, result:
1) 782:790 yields 35.45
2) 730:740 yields 30.07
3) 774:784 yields 35.55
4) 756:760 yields 44.22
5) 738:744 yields 35.65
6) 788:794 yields 34.94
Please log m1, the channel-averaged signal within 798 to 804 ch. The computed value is 35.3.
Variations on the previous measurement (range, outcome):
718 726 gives 32.9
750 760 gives 33.4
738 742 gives 36.9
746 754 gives 25.4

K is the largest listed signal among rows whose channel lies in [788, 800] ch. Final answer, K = 37.25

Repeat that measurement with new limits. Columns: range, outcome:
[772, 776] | 37.11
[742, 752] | 37.94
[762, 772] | 38.73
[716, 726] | 37.66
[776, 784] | 36.48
